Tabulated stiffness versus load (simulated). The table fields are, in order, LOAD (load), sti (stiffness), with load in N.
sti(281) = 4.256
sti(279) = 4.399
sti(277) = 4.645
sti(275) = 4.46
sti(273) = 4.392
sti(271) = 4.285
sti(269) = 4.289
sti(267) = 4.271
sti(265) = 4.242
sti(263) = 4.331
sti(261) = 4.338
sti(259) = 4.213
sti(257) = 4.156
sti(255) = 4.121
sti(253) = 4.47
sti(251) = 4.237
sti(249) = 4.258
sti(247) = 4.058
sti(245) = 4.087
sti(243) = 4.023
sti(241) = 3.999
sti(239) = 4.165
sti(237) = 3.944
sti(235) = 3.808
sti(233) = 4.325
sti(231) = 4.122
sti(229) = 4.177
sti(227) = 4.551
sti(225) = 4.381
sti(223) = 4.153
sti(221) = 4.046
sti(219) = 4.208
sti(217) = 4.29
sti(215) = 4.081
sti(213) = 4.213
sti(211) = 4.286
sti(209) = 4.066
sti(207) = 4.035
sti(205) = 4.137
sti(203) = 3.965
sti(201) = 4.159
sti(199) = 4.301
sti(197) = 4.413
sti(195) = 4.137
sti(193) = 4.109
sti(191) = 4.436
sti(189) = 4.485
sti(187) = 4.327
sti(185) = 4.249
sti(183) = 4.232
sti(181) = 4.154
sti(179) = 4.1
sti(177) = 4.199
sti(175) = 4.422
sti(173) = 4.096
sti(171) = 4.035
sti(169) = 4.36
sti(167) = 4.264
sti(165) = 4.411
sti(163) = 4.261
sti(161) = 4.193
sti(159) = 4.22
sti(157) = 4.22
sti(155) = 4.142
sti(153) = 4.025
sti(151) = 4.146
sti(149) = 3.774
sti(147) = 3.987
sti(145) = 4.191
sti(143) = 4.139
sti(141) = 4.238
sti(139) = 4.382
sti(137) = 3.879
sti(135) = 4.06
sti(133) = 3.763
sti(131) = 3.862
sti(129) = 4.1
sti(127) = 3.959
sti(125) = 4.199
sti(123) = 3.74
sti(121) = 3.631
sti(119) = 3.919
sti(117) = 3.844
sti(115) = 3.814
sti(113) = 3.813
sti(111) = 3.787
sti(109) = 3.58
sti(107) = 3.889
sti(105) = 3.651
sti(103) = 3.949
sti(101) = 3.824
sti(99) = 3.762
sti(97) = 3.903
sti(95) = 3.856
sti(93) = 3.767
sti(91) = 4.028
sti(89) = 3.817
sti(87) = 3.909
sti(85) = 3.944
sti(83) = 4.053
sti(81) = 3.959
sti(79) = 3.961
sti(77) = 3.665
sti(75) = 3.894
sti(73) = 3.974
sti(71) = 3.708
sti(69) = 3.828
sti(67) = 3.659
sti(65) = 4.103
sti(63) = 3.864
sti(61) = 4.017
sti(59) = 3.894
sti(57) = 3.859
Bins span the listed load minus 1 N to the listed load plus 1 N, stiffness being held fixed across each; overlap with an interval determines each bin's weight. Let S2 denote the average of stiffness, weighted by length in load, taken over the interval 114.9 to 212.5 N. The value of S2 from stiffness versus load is 4.13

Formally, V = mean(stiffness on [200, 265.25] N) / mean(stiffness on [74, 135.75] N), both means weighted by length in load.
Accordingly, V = 1.08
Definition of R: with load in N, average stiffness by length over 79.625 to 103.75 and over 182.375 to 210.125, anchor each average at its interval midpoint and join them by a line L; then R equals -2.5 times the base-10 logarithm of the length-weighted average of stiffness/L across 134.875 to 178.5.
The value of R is -0.02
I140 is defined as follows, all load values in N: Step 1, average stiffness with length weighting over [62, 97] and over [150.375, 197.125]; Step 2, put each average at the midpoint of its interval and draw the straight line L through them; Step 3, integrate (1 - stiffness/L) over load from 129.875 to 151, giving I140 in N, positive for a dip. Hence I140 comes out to 0.4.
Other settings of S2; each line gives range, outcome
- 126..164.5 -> 4.09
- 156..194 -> 4.25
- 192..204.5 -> 4.18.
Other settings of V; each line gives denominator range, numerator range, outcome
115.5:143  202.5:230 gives 1.05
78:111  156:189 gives 1.10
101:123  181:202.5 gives 1.13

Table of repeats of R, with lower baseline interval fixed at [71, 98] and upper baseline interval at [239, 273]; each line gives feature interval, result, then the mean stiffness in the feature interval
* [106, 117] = 0.05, 3.78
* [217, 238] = 0.00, 4.18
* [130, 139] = 0.01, 3.95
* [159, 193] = -0.05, 4.26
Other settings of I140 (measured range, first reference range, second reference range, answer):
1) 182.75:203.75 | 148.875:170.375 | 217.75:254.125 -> -0.4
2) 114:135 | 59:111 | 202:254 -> 0.3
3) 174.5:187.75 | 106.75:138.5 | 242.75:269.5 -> -0.7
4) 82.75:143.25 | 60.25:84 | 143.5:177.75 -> 1.8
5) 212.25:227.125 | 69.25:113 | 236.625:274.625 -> -0.3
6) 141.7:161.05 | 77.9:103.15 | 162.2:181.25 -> 0.2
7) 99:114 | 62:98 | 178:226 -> 0.6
